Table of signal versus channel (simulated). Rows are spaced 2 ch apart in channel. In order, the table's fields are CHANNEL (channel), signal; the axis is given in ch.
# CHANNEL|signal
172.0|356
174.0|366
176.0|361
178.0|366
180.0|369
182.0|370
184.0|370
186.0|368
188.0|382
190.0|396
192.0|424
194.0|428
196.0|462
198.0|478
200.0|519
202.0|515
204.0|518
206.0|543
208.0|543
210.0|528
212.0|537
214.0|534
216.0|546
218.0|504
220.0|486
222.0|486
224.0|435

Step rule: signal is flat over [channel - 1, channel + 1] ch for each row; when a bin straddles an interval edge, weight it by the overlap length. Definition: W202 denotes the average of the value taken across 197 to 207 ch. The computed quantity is 515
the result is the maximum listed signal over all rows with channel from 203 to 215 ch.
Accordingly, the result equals 543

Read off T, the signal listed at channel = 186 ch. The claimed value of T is 368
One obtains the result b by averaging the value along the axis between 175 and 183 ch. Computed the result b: 366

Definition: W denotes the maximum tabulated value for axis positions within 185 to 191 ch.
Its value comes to 396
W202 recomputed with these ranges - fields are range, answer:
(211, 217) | 539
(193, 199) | 456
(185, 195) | 400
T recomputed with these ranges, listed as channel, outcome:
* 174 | 366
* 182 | 370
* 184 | 370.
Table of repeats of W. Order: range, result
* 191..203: 519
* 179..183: 370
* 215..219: 546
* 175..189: 382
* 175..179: 366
